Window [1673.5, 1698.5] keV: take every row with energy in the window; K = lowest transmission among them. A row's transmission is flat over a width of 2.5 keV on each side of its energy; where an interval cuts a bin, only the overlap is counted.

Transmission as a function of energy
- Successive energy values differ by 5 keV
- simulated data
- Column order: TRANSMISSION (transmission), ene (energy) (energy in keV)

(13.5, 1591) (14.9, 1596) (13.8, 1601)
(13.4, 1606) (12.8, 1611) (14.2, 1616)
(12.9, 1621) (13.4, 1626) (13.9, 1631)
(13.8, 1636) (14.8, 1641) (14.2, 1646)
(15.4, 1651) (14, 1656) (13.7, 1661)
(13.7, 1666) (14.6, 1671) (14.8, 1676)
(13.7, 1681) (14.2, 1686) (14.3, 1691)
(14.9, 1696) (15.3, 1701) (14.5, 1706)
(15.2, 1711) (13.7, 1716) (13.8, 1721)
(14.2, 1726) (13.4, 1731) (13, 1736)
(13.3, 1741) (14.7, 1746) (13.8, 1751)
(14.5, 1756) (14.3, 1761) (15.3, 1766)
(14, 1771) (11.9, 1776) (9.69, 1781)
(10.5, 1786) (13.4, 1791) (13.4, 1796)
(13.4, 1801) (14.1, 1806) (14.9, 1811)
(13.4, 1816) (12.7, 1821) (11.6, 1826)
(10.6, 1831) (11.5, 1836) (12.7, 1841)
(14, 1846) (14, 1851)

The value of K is 13.7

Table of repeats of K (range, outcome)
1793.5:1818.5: 13.4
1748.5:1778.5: 11.9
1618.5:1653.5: 12.9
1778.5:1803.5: 9.69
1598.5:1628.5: 12.8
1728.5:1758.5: 13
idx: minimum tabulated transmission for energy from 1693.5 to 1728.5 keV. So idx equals 13.7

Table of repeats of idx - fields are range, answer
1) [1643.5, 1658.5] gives 14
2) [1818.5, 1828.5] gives 11.6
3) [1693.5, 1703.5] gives 14.9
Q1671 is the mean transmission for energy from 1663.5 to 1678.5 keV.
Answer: 14.4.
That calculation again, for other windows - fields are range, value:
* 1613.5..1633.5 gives 13.6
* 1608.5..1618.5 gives 13.5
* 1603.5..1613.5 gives 13.1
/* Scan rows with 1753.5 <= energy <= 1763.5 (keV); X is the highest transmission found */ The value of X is 14.5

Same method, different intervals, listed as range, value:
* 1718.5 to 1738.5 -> 14.2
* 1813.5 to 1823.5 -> 13.4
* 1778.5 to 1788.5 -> 10.5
